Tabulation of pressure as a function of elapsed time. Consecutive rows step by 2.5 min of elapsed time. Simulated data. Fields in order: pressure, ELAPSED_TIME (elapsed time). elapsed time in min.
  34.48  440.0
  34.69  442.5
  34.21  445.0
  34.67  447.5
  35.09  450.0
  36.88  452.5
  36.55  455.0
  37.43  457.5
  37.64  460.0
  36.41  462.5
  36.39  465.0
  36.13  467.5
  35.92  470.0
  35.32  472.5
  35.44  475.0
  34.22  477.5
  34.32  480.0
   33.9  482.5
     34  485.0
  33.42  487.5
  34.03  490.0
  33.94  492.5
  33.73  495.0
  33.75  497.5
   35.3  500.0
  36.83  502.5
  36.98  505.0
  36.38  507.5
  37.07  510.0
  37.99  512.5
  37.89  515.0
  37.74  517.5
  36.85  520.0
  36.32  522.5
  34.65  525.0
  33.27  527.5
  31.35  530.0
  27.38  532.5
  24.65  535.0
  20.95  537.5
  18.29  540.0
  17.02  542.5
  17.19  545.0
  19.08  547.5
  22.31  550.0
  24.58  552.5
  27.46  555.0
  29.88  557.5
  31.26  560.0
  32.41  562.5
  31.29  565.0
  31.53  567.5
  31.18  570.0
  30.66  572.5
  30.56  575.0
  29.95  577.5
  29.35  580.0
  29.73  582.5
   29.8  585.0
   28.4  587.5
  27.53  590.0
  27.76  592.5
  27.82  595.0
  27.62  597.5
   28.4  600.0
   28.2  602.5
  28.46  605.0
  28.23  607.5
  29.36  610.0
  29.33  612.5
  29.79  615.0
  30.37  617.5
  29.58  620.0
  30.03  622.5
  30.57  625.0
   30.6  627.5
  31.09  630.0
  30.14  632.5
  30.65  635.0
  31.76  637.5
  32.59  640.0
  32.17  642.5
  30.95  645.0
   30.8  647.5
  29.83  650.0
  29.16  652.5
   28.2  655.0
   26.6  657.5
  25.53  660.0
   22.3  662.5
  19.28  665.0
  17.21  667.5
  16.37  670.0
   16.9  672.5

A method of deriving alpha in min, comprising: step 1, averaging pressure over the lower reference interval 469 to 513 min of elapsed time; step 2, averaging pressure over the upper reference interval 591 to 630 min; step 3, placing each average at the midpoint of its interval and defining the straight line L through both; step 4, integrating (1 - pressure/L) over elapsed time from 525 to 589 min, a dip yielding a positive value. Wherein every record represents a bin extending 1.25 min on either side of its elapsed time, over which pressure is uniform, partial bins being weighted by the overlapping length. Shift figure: 8.8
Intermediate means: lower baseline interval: 35.1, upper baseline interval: 29.1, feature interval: 27.3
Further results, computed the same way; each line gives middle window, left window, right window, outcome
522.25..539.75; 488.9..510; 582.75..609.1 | 2.3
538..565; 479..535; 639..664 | 7.0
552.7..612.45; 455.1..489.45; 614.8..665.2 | 4.0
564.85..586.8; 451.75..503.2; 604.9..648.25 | 1.2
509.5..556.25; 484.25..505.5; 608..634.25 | 6.9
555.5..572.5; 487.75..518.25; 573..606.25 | -0.1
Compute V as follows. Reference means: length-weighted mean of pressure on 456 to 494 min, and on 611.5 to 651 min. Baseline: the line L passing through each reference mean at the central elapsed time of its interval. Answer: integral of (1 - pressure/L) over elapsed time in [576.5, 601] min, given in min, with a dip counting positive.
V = 2.52 min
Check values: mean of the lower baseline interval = 35.2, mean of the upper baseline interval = 30.7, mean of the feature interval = 28.6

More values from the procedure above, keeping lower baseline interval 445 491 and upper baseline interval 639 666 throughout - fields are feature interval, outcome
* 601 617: 0.41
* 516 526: -0.96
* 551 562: 1.17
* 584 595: 0.81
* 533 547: 5.39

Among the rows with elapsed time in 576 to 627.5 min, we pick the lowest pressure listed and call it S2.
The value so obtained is 27.53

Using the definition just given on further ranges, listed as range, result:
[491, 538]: 20.95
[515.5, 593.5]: 17.02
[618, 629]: 29.58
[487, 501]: 33.42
